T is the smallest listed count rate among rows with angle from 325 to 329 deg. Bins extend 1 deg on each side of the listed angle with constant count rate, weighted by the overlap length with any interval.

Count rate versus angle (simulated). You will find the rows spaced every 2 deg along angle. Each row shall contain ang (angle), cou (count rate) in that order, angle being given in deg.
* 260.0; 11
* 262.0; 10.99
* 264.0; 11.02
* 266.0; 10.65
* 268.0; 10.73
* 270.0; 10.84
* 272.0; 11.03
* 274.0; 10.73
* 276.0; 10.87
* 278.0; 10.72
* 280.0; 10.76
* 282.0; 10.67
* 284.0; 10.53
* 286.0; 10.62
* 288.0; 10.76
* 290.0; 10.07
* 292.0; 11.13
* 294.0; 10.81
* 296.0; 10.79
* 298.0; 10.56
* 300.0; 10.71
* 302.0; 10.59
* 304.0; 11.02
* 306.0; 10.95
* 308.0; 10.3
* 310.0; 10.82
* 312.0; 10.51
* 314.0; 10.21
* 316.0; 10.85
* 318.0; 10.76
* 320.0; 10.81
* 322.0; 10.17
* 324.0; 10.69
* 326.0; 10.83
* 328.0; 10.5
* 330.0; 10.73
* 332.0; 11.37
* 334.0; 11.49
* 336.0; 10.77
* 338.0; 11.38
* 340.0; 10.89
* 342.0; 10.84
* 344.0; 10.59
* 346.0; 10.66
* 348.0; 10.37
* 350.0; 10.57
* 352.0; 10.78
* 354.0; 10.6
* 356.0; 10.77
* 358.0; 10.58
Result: 10.5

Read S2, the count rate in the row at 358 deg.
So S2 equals 10.58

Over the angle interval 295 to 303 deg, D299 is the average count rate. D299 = 10.7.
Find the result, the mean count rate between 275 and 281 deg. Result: 10.8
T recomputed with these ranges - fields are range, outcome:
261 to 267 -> 10.65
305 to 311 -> 10.3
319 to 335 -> 10.17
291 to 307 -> 10.56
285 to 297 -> 10.07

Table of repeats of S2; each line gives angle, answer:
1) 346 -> 10.66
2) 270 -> 10.84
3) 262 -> 10.99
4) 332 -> 11.37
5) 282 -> 10.67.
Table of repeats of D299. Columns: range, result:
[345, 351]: 10.5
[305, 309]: 10.6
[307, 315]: 10.5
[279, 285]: 10.7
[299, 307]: 10.8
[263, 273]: 10.9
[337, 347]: 10.9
